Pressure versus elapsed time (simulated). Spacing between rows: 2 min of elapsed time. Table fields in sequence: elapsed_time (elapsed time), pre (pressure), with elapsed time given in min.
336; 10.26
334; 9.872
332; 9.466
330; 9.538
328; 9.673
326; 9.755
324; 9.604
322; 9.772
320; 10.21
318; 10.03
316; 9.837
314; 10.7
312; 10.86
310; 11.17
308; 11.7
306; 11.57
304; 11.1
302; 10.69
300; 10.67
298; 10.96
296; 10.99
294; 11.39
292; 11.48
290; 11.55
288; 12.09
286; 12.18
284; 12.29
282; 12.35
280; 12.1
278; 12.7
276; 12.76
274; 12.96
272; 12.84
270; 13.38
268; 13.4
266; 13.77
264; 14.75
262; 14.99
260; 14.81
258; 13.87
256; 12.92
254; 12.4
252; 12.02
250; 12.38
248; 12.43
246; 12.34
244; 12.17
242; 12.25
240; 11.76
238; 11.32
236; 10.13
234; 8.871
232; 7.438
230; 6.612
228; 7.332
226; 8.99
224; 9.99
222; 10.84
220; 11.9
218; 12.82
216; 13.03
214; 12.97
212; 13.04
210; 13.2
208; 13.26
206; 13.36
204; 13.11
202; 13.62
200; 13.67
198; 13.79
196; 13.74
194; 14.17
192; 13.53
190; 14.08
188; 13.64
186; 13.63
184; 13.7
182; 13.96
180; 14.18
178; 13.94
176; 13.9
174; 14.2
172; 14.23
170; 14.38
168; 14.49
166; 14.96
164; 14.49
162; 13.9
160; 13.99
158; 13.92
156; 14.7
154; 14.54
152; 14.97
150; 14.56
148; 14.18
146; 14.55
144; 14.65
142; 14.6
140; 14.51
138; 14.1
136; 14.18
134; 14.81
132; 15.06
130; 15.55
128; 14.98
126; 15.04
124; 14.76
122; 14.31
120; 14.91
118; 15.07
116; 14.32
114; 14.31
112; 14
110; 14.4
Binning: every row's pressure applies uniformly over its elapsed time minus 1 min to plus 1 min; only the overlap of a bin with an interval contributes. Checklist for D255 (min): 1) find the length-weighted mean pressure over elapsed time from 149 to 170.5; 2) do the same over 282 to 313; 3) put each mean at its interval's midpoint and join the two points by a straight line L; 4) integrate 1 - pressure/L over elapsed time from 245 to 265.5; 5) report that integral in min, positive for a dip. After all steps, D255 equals -1.62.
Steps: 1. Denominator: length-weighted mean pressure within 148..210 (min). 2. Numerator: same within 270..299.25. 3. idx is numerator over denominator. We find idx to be 0.86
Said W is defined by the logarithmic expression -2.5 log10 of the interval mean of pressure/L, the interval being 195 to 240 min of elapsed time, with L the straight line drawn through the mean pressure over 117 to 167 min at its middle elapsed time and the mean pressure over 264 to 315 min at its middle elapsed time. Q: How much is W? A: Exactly 0.156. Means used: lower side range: 14.6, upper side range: 12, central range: 11.5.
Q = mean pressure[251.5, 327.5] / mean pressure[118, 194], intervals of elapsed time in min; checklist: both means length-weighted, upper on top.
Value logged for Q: 0.83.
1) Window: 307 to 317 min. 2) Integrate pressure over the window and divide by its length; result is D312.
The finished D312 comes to 10.9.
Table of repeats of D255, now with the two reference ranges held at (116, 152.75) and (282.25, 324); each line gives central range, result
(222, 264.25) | 3.3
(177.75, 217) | -0.7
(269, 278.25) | -1.0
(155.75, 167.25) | -0.2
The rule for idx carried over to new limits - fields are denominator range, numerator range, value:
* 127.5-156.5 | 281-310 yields 0.78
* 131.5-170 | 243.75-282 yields 0.91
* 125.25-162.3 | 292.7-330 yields 0.73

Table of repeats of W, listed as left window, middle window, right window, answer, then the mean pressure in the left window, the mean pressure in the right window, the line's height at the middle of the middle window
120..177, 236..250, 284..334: 0.03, 14.5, 10.7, 12.3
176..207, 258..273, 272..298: -0.13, 13.7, 12.1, 12.4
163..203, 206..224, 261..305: 0.08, 14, 12.3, 13.5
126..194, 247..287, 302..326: -0.12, 14.3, 10.6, 11.7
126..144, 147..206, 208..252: -0.07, 14.7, 11.1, 13.2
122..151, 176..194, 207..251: -0.08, 14.7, 11.1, 12.8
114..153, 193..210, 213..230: -0.17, 14.7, 10.7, 11.6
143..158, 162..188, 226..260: -0.04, 14.5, 11.1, 13.6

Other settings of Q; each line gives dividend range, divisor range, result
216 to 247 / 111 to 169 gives 0.71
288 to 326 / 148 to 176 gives 0.75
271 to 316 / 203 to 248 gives 1.04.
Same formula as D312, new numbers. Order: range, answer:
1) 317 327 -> 9.87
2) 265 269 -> 13.6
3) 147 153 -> 14.6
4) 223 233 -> 8.07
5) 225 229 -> 8.16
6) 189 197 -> 13.9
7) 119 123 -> 14.6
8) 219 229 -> 9.81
